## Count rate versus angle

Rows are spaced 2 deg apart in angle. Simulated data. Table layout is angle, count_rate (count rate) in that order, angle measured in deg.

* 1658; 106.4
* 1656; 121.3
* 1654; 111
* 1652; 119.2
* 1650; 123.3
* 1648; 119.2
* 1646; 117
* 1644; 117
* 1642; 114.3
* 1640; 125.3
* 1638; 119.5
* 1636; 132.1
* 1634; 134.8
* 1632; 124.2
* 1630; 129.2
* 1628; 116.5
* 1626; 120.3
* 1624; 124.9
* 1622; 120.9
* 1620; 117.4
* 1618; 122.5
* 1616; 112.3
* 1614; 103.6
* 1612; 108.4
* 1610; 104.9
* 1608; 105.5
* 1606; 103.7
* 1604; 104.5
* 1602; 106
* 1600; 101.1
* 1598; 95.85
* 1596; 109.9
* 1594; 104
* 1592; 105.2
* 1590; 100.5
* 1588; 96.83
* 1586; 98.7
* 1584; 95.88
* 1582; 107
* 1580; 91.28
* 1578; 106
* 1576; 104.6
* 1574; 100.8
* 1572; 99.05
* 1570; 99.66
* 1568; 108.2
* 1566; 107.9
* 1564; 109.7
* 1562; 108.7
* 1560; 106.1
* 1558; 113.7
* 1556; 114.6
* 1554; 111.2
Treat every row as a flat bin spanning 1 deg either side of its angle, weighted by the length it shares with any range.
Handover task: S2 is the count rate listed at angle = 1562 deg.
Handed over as 108.7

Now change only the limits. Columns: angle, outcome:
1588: 96.83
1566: 107.9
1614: 103.6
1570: 99.66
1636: 132.1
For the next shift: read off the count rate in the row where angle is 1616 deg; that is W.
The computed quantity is 112.3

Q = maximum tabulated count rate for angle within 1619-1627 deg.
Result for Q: 124.9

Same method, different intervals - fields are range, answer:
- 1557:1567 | 113.7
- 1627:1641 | 134.8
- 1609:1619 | 122.5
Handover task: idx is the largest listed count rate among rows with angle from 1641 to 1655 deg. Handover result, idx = 123.3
